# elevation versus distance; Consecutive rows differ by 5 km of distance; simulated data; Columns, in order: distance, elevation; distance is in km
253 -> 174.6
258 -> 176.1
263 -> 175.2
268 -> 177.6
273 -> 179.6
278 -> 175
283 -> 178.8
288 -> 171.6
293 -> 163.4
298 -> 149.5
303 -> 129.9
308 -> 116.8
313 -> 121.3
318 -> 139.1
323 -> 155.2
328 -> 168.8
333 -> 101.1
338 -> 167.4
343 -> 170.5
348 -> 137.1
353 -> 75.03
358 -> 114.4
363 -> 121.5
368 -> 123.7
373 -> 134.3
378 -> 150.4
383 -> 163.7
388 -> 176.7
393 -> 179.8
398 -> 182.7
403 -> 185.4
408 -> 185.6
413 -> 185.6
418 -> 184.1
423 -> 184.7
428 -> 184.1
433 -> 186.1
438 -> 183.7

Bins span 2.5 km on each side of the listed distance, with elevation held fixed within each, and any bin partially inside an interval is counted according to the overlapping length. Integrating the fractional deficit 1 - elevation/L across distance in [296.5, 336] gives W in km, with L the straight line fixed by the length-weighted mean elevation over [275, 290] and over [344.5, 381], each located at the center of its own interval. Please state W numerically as 4.7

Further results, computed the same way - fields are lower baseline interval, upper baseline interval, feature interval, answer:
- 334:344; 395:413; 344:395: 9.9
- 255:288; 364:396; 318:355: 5.2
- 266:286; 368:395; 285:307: 2.8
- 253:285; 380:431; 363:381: 4.5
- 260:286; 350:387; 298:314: 3.3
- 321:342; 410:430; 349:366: 5.6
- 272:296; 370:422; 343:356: 4.1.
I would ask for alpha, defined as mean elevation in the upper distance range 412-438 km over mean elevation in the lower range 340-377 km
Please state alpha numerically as 1.5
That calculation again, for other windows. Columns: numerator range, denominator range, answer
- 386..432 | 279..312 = 1.21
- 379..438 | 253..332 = 1.15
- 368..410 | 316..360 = 1.22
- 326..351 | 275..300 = 0.87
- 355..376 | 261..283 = 0.69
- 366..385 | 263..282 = 0.81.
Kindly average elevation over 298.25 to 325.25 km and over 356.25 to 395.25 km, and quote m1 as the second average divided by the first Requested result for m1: 1.09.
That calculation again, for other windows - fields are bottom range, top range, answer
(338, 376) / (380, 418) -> 1.40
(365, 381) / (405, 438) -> 1.35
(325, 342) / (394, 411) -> 1.24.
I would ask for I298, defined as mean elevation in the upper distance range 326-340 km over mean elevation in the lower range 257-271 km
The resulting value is 0.82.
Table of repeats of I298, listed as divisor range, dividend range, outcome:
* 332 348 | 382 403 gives 1.19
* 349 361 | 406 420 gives 1.83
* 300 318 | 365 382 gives 1.10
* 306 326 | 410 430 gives 1.37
